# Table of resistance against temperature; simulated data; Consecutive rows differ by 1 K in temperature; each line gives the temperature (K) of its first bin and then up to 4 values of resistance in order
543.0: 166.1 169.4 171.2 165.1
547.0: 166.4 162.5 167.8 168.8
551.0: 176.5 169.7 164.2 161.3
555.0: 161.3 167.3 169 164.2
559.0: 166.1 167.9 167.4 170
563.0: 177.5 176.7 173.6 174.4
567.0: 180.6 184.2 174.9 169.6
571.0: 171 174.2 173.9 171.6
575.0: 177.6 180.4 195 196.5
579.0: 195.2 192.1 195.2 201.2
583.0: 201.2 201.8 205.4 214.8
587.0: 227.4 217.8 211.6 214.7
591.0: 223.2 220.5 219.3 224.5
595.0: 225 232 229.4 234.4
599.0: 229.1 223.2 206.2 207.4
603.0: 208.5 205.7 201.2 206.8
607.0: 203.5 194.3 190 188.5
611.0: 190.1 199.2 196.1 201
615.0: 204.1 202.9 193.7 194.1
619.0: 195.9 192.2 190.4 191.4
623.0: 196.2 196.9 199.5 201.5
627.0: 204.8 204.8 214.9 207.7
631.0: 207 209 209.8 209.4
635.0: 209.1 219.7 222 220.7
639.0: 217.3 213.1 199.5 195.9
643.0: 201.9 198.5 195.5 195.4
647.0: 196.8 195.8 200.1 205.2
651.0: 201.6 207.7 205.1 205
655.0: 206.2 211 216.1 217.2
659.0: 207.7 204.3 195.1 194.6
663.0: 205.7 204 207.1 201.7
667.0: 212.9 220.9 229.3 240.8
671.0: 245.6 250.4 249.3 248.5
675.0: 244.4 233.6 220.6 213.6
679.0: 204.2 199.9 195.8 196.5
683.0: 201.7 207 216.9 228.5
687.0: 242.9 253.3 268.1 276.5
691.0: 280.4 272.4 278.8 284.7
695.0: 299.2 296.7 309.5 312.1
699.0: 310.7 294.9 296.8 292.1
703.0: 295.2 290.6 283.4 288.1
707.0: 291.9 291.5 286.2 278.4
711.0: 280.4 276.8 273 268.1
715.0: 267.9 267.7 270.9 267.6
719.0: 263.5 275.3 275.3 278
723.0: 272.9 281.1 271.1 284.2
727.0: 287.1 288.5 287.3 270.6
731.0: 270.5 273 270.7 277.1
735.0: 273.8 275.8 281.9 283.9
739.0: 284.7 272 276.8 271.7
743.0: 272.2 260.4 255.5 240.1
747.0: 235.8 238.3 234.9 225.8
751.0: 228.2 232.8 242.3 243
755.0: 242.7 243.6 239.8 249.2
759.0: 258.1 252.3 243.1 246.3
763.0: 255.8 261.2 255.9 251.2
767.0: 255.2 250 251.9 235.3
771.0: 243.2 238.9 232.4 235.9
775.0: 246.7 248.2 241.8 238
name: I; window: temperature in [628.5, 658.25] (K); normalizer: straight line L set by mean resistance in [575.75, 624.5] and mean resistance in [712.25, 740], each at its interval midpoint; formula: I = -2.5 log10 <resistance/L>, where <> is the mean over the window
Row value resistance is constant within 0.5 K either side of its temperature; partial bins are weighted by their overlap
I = 0.11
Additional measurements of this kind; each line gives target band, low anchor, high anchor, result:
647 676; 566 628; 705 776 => 0.064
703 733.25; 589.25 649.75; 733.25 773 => -0.156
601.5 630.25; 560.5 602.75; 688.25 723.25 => 0.116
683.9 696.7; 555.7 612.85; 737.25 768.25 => -0.145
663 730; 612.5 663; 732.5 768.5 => -0.129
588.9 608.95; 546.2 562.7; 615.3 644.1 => -0.144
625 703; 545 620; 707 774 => 0.007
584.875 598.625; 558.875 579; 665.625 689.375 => -0.185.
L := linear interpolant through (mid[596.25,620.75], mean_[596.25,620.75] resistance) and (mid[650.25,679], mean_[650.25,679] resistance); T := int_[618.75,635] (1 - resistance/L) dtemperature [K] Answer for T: 0.5 K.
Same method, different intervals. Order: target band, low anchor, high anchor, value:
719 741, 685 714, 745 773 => -1.3 K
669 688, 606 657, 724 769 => 0.0 K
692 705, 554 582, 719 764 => -2.9 K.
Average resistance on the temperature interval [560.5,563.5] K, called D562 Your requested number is 172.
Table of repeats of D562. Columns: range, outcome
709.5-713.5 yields 277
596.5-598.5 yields 232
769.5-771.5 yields 239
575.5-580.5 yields 192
